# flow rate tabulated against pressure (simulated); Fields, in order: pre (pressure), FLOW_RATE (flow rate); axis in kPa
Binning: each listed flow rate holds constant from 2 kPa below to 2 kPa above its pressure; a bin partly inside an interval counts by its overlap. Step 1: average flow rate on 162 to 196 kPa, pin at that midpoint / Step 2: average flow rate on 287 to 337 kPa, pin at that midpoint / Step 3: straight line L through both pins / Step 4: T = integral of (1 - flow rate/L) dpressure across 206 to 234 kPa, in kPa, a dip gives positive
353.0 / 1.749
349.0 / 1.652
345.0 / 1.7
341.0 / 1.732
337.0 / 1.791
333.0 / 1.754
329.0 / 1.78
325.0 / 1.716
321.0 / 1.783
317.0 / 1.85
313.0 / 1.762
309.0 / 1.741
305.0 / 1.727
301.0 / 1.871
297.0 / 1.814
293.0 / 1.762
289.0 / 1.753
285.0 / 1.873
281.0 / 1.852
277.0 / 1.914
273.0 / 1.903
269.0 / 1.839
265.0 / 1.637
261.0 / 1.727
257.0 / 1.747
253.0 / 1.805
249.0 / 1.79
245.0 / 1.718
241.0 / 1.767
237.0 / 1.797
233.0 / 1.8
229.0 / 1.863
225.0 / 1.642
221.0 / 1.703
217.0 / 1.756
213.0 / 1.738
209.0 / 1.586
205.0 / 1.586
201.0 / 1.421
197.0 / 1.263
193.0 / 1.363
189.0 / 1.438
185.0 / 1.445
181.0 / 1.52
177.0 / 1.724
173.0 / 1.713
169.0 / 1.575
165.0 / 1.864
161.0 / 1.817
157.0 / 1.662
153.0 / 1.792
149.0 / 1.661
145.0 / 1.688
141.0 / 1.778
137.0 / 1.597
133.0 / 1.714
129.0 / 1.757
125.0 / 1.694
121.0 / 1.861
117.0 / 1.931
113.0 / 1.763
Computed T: -1.4 kPa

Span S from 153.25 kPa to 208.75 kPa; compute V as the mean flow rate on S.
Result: 1.58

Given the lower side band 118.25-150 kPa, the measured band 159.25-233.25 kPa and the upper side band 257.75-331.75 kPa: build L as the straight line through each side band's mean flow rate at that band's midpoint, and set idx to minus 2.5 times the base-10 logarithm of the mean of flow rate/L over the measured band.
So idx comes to 0.09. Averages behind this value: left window 1.73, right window 1.79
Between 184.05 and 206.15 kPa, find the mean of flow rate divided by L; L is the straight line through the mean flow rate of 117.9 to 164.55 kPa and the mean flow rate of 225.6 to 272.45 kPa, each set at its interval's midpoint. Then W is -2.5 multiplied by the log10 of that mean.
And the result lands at 0.24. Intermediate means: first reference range 1.74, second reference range 1.77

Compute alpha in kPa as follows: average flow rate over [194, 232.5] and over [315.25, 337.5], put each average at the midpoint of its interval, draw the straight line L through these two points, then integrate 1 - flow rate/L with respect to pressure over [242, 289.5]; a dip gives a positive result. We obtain -2.95 kPa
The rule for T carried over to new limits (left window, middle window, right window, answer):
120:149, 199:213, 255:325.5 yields 1.5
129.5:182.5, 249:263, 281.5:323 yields 0.0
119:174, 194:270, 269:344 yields 3.4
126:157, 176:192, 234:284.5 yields 2.1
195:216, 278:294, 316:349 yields -1.4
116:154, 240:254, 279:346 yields 0.0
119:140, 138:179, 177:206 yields -3.3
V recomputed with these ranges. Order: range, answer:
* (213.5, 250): 1.76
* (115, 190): 1.7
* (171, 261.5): 1.65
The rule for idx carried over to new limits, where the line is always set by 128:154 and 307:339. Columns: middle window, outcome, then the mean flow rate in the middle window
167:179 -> 0.03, 1.67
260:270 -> 0.02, 1.72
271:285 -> -0.08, 1.89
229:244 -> -0.03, 1.79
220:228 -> 0.03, 1.69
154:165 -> -0.03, 1.77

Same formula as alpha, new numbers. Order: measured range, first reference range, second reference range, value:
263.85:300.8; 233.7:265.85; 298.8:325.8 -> -1.1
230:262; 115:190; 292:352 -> -0.7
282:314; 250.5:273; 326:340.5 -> -0.4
